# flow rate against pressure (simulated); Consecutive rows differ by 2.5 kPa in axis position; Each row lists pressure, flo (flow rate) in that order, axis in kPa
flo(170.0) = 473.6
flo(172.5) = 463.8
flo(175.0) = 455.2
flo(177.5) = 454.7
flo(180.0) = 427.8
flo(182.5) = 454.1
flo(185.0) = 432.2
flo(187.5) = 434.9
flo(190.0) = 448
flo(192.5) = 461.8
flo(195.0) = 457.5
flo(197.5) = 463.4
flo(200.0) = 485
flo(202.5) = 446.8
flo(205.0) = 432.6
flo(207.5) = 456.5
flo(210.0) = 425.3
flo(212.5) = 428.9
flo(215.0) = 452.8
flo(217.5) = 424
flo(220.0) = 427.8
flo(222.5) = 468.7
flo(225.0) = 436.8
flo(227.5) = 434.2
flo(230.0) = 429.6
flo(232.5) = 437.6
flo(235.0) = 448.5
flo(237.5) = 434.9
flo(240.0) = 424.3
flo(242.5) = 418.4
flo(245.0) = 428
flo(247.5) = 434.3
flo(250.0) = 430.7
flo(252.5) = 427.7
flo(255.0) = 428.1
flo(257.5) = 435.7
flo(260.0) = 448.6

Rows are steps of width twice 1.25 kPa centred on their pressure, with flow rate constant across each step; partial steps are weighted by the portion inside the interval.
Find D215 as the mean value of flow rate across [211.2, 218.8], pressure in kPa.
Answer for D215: 435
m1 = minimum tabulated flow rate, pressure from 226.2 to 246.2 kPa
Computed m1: 418.4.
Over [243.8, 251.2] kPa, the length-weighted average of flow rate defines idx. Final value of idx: 431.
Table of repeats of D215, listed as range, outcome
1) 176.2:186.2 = 442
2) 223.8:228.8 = 435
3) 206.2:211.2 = 441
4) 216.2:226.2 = 439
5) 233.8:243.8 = 431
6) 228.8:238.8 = 438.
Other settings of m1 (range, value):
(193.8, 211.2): 425.3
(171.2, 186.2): 427.8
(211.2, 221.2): 424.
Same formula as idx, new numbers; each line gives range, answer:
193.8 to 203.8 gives 463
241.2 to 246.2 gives 423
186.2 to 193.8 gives 448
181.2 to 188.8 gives 440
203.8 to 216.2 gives 439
